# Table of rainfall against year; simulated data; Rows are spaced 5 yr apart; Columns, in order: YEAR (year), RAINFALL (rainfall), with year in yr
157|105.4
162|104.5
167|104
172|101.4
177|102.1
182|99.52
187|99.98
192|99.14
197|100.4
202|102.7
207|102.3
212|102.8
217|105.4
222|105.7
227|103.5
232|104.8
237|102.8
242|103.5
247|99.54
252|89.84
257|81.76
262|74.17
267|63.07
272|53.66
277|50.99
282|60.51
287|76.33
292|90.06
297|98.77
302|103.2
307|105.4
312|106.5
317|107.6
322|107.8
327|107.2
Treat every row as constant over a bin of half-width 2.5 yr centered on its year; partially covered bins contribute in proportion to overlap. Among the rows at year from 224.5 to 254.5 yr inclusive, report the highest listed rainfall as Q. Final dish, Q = 104.8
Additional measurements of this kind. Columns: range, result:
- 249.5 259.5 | 89.84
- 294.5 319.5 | 107.6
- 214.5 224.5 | 105.7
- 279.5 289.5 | 76.33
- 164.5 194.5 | 104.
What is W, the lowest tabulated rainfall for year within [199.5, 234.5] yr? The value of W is 102.3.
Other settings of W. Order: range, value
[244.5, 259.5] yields 81.76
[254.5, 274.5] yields 53.66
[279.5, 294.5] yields 60.51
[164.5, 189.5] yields 99.52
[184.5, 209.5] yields 99.14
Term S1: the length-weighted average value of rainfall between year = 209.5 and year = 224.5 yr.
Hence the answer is 105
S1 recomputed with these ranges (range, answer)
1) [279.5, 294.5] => 75.6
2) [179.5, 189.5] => 99.8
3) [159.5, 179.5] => 103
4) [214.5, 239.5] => 104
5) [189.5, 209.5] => 101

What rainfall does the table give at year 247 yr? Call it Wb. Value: 99.54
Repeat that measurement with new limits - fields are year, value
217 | 105.4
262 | 74.17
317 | 107.6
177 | 102.1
